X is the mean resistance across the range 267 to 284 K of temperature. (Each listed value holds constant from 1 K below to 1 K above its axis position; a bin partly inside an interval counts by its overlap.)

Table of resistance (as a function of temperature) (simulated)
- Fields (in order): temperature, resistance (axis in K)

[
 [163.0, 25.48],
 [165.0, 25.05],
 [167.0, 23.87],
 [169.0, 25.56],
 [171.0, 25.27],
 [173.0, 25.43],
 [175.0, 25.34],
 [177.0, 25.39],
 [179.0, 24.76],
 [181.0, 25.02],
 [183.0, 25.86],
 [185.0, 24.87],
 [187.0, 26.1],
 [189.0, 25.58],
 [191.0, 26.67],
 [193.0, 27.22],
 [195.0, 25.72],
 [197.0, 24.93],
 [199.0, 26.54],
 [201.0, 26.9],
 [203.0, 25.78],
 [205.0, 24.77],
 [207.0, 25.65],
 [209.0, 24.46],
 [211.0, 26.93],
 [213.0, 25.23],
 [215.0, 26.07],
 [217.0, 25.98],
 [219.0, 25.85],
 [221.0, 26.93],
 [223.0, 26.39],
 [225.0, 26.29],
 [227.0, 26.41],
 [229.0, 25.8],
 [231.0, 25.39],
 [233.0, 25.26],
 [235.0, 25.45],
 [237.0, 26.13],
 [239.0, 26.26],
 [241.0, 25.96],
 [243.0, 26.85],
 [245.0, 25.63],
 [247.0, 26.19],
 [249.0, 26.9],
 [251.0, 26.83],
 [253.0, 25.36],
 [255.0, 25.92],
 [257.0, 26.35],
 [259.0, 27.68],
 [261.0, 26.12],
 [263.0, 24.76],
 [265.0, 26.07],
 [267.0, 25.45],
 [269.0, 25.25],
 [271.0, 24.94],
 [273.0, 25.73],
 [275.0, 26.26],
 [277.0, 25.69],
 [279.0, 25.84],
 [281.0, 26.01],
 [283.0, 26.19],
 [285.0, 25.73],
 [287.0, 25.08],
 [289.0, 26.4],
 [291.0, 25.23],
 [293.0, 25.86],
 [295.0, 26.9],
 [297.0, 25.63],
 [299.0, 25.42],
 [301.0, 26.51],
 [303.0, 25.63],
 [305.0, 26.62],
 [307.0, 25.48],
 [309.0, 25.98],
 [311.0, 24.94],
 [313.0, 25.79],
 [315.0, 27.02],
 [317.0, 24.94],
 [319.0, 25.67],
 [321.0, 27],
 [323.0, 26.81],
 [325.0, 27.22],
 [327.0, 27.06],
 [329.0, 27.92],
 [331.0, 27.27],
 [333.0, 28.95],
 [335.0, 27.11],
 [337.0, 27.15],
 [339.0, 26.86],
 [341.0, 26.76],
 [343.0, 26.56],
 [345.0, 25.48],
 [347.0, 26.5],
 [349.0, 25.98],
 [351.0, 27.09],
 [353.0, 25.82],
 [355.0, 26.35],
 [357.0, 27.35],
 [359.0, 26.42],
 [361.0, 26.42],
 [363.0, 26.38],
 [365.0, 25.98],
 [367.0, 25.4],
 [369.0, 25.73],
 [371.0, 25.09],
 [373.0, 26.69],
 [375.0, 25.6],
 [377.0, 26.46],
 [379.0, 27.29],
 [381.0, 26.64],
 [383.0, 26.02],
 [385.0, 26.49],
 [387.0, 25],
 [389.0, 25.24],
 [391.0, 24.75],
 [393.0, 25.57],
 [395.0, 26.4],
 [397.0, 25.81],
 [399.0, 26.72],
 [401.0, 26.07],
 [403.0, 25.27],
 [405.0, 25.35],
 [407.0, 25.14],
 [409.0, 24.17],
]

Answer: 25.7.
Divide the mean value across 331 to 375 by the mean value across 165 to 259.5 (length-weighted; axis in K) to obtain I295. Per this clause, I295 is 1.02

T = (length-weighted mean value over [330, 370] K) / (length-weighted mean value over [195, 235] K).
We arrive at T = 1.0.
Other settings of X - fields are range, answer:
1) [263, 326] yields 25.9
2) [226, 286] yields 25.9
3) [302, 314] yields 25.7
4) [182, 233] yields 25.9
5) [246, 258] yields 26.3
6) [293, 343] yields 26.5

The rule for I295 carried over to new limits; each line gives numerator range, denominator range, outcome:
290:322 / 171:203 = 1.01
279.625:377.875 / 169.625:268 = 1.02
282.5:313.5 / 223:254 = 0.99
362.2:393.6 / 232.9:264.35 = 0.99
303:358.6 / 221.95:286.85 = 1.02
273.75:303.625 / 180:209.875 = 1.01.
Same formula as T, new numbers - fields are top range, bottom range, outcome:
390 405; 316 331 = 0.97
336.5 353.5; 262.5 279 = 1.04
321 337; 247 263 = 1.04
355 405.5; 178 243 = 1.01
